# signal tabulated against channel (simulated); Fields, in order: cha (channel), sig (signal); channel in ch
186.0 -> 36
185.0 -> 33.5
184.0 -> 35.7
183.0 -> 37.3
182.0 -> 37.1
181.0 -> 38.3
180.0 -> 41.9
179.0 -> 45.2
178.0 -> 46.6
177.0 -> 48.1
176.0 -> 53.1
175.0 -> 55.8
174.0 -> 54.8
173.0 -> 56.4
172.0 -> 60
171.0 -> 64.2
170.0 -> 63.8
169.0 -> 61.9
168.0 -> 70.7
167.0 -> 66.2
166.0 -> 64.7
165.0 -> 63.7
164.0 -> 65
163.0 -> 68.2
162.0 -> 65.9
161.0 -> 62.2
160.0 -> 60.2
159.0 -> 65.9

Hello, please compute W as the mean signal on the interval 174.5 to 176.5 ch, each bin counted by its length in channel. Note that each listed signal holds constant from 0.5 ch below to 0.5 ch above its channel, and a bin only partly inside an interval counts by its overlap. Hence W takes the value 54.5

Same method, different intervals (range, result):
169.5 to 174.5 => 59.8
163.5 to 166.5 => 64.5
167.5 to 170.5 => 65.5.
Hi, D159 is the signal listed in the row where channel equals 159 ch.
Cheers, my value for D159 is 65.9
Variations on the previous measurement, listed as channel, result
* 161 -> 62.2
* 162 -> 65.9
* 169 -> 61.9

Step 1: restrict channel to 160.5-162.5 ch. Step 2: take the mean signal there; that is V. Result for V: 64.1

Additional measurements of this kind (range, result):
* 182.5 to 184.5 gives 36.5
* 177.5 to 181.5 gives 43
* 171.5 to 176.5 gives 56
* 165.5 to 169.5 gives 65.9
